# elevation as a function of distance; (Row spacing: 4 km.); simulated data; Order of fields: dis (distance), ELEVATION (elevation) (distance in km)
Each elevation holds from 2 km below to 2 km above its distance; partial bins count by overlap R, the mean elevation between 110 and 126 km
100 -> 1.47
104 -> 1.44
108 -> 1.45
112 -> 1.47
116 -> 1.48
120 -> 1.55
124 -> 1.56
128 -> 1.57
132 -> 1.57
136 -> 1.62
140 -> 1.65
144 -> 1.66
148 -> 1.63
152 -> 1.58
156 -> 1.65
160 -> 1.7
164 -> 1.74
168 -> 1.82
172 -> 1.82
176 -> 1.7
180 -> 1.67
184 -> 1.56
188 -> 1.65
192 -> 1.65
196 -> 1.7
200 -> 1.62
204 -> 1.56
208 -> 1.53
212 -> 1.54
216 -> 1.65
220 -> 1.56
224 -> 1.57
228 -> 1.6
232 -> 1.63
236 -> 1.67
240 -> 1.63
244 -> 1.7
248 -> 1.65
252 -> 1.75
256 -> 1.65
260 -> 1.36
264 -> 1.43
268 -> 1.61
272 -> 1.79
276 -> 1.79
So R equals 1.51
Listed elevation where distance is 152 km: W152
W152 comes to 1.58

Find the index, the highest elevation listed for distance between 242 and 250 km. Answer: 1.7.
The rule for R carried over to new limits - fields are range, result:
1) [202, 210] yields 1.54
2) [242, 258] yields 1.69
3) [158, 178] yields 1.76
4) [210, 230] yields 1.58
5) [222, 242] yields 1.62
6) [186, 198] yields 1.67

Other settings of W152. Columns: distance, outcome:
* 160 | 1.7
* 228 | 1.6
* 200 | 1.62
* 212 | 1.54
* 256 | 1.65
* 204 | 1.56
